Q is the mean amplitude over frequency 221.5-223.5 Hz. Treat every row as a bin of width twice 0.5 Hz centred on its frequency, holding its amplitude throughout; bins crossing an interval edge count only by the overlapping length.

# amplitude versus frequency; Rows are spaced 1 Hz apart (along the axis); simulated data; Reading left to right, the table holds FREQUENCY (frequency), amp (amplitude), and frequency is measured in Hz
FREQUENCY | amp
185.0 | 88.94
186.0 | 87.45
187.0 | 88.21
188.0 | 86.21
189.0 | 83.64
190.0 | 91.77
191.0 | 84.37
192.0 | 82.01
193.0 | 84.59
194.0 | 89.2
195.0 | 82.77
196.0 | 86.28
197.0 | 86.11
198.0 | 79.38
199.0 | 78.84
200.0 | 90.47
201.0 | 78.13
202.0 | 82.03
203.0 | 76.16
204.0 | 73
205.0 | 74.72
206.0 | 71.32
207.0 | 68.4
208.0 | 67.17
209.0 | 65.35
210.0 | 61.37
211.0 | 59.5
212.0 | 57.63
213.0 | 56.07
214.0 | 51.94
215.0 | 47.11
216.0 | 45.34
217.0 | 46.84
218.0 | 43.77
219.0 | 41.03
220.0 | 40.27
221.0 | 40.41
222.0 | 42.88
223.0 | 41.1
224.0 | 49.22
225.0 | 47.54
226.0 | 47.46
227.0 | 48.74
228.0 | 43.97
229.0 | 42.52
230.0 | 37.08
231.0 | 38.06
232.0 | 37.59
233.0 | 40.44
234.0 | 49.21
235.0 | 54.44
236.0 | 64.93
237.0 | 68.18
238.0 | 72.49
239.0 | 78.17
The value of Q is 42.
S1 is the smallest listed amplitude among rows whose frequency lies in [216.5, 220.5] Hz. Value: 40.27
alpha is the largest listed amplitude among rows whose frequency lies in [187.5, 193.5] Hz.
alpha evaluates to 91.77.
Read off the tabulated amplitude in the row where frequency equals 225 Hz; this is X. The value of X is 47.54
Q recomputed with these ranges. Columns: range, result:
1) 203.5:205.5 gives 73.9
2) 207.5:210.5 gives 64.6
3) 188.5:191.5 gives 86.6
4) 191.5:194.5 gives 85.3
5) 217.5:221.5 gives 41.4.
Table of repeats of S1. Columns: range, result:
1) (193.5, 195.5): 82.77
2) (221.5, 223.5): 41.1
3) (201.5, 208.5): 67.17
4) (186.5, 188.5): 86.21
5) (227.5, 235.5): 37.08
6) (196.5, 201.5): 78.13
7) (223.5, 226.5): 47.46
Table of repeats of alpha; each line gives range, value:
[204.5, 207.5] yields 74.72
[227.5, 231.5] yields 43.97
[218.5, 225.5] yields 49.22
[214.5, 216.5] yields 47.11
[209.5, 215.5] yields 61.37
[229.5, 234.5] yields 49.21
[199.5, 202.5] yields 90.47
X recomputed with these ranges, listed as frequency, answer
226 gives 47.46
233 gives 40.44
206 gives 71.32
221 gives 40.41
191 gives 84.37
